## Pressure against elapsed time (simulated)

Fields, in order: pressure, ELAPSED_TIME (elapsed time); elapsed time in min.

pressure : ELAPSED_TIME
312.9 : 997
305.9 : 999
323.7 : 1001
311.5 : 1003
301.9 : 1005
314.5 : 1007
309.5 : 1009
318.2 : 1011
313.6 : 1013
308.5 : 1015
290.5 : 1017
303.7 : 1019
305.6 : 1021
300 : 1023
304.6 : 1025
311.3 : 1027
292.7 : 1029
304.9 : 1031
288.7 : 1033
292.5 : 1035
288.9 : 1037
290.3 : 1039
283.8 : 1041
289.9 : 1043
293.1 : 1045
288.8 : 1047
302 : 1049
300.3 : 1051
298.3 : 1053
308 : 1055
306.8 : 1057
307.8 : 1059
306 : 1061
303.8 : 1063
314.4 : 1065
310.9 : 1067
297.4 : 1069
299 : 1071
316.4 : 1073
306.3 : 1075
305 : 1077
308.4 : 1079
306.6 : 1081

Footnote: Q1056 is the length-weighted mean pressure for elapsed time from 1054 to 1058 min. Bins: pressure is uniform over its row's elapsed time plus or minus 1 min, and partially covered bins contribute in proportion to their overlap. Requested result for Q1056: 307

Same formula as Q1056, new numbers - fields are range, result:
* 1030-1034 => 297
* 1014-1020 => 301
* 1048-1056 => 302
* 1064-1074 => 308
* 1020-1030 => 303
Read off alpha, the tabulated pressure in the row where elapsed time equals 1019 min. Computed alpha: 303.7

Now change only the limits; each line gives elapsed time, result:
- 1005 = 301.9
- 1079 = 308.4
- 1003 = 311.5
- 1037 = 288.9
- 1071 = 299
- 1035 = 292.5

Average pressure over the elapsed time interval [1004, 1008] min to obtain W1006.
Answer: 308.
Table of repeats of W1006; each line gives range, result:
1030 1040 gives 293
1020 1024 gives 303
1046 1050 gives 295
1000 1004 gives 318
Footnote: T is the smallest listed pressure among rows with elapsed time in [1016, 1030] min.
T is 290.5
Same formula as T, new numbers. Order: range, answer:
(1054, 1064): 303.8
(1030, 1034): 288.7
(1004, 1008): 301.9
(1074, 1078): 305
